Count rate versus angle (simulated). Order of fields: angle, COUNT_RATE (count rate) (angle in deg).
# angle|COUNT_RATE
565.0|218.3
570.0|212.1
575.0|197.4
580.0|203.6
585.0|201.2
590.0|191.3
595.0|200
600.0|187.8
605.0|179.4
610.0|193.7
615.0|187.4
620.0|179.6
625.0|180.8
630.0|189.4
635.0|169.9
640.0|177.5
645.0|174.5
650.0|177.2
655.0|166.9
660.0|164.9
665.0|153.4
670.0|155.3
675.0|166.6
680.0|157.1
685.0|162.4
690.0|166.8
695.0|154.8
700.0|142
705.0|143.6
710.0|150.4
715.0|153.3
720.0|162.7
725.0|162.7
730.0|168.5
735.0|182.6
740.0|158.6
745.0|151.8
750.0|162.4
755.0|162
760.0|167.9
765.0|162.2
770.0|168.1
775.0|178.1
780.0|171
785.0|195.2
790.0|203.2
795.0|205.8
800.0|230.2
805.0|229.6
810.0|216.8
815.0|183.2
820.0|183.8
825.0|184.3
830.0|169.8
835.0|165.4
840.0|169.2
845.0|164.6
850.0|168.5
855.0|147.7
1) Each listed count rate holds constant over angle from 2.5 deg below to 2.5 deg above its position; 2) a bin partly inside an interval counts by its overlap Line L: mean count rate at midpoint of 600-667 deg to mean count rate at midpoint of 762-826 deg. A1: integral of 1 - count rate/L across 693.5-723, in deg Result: 5.34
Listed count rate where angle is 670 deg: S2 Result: 155.3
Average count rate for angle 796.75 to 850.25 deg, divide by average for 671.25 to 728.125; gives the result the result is 1.21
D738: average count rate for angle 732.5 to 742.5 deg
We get 171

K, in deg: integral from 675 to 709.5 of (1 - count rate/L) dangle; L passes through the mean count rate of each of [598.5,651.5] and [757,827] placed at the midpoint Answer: 5.6 deg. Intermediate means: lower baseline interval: 182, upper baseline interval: 191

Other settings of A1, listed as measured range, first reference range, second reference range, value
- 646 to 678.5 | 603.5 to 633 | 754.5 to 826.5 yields 3.84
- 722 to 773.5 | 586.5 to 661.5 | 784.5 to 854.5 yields 5.98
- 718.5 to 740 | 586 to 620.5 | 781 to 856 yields 2.35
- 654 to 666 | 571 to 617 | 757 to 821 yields 1.94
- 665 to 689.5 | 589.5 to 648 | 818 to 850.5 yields 2.79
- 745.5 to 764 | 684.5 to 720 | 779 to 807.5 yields 2.22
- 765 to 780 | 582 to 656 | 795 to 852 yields 1.33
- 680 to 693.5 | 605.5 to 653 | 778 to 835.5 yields 1.69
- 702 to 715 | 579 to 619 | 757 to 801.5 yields 2.77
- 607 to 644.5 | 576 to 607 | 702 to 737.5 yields 0.63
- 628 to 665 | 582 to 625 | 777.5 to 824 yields 3.76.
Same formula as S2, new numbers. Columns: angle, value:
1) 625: 180.8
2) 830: 169.8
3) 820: 183.8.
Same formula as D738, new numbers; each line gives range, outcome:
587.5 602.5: 193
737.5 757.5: 159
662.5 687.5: 159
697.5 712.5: 145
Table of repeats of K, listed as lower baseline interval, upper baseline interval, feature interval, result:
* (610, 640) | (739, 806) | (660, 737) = 9.7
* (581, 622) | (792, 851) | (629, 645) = 1.1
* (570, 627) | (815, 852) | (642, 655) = 1.0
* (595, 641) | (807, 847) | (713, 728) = 1.8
